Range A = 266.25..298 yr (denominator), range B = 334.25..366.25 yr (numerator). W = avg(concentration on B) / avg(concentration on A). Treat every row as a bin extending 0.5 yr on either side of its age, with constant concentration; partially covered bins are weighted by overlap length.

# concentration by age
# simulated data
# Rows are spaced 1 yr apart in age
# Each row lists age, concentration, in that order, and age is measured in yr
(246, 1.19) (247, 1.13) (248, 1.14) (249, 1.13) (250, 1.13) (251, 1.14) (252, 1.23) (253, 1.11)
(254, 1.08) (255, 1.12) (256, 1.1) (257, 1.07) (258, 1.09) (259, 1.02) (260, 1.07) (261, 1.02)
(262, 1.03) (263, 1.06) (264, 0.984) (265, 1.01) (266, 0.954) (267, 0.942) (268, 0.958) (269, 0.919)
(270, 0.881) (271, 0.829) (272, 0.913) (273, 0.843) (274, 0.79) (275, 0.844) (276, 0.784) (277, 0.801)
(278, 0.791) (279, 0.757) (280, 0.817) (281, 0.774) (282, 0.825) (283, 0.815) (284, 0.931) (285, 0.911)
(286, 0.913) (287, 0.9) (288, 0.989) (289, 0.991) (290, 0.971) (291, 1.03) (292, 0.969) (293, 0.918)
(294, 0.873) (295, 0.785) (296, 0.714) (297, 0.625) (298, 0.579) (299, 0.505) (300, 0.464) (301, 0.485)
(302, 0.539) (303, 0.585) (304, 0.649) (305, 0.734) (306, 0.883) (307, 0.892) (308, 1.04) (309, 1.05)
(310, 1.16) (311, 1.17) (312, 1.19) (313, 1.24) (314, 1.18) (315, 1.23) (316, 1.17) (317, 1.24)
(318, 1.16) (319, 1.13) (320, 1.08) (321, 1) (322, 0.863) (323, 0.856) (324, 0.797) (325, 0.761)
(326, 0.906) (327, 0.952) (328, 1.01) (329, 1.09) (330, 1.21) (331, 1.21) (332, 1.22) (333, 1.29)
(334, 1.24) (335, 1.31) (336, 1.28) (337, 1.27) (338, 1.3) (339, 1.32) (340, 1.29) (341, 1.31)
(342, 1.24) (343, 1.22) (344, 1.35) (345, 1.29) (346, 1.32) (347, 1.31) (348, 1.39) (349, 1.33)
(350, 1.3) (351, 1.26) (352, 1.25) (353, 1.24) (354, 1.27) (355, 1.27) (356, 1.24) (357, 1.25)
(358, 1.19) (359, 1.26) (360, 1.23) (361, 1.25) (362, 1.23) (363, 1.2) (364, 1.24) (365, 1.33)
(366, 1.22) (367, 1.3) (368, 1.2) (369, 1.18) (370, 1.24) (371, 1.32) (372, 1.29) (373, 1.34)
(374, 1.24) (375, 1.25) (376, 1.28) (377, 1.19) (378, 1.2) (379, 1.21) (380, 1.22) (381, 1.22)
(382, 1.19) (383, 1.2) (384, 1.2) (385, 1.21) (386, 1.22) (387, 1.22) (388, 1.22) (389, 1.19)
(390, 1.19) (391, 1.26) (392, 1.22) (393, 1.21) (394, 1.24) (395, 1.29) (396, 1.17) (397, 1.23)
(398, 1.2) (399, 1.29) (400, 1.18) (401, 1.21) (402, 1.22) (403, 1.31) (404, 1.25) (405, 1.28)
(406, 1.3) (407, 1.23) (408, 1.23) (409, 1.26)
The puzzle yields 1.5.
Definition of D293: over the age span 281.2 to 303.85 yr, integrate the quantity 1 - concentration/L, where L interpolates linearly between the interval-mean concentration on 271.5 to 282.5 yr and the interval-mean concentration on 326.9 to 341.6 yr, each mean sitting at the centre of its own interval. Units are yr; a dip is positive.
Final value 3.2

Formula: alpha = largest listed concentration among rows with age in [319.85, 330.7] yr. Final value 1.21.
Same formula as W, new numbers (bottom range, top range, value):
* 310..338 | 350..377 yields 1.12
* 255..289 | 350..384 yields 1.35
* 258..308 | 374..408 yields 1.45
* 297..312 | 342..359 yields 1.65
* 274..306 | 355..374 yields 1.59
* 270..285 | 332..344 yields 1.55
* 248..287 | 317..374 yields 1.26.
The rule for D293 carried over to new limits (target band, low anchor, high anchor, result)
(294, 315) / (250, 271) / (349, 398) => 5.32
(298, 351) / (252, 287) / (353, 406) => 0.92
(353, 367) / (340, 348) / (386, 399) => 0.29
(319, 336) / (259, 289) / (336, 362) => 1.64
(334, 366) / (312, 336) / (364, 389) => -2.96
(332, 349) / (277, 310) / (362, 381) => -3.53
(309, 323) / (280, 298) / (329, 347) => -0.51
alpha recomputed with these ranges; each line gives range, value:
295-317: 1.24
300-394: 1.39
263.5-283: 1.01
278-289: 0.991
